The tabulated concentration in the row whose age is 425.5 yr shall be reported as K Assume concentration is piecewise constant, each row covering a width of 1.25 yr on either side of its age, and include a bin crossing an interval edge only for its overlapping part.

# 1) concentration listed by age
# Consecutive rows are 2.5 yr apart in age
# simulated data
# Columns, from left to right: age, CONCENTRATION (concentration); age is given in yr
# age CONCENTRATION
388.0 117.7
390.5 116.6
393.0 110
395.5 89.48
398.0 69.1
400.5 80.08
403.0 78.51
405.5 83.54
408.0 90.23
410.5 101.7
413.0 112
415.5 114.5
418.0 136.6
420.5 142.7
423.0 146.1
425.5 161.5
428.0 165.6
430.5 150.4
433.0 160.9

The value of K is 161.5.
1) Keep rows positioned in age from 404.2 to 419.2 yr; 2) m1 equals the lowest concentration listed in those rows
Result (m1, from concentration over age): 83.54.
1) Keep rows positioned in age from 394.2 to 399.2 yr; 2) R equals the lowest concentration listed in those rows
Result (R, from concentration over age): 69.1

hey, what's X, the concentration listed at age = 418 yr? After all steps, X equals 136.6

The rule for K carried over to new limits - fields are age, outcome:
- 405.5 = 83.54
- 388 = 117.7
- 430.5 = 150.4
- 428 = 165.6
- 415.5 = 114.5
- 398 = 69.1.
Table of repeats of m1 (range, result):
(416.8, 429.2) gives 136.6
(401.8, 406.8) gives 78.51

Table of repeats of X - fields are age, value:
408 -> 90.23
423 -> 146.1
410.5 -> 101.7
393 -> 110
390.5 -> 116.6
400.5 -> 80.08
